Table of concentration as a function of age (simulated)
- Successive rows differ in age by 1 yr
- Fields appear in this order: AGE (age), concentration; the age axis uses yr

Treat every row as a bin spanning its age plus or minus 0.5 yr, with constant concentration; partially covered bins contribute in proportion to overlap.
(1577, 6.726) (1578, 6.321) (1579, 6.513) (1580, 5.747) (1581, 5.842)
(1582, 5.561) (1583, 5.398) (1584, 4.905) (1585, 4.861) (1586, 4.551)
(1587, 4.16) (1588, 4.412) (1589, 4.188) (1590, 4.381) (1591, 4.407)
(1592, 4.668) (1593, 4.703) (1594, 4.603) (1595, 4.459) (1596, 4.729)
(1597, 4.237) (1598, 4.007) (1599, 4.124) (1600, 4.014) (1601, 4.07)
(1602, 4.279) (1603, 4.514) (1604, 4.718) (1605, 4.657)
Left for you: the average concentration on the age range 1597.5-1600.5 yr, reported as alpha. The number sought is 4.05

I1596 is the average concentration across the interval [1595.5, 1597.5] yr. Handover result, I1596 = 4.48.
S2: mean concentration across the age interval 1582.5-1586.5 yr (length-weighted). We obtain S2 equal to 4.93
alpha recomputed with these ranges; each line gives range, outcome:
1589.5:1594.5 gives 4.55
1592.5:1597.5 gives 4.55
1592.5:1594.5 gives 4.65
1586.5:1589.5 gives 4.25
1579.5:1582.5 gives 5.72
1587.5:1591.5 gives 4.35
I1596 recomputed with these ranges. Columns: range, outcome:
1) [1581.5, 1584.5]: 5.29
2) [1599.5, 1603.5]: 4.22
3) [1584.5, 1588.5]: 4.5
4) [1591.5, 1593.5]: 4.69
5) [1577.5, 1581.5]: 6.11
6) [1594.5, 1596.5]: 4.59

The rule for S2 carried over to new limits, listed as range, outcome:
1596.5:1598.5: 4.12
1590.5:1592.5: 4.54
